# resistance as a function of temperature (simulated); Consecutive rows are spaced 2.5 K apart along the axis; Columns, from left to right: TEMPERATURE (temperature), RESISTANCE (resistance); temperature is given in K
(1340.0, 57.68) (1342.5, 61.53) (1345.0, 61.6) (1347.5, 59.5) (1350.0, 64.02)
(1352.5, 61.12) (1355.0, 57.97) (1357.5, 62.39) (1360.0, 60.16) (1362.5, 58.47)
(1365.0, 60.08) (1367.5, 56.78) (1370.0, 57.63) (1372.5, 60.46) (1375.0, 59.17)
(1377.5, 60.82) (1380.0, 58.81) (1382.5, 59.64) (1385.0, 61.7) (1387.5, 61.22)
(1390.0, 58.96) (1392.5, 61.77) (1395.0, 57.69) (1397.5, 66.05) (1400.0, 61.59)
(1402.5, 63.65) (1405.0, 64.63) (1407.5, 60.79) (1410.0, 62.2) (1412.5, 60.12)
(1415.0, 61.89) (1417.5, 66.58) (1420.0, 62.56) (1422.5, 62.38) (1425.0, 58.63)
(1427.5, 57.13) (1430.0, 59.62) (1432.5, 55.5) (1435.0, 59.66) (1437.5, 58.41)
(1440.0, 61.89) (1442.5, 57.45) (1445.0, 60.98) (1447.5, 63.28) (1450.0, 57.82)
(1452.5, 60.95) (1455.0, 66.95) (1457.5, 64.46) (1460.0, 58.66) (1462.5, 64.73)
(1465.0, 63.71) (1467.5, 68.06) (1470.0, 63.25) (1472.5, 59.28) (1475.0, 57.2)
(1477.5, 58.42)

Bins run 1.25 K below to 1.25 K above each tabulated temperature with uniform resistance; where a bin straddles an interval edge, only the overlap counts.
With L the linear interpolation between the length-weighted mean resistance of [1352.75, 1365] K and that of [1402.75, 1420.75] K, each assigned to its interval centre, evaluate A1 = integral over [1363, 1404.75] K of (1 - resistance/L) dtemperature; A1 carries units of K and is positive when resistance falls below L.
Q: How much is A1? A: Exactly 0.55 K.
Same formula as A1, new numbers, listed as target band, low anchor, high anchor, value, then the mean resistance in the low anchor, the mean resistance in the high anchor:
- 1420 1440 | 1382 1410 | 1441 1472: 0.9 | 61.7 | 62.4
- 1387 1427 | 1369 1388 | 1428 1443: -1.7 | 59.9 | 58.7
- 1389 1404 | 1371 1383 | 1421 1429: -0.5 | 59.7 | 59.5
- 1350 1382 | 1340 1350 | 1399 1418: 0.9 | 60.9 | 62.5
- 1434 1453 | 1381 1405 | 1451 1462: 0.8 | 61.5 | 62.8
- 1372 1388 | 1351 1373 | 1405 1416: 0.0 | 59.5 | 61.6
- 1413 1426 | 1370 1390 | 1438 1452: -0.5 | 60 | 60.2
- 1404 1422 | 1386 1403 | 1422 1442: -0.7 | 61.5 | 59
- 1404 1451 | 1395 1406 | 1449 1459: 1.7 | 63.3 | 62.6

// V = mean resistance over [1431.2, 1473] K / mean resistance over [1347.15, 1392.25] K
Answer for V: 1.0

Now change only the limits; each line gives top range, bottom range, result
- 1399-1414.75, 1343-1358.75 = 1.02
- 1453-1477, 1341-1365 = 1.03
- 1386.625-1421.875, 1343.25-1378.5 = 1.04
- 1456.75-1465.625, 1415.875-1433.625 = 1.04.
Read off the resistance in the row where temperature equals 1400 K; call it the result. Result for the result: 61.59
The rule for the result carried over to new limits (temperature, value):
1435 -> 59.66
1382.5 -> 59.64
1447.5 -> 63.28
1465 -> 63.71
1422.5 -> 62.38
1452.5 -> 60.95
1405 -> 64.63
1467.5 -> 68.06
